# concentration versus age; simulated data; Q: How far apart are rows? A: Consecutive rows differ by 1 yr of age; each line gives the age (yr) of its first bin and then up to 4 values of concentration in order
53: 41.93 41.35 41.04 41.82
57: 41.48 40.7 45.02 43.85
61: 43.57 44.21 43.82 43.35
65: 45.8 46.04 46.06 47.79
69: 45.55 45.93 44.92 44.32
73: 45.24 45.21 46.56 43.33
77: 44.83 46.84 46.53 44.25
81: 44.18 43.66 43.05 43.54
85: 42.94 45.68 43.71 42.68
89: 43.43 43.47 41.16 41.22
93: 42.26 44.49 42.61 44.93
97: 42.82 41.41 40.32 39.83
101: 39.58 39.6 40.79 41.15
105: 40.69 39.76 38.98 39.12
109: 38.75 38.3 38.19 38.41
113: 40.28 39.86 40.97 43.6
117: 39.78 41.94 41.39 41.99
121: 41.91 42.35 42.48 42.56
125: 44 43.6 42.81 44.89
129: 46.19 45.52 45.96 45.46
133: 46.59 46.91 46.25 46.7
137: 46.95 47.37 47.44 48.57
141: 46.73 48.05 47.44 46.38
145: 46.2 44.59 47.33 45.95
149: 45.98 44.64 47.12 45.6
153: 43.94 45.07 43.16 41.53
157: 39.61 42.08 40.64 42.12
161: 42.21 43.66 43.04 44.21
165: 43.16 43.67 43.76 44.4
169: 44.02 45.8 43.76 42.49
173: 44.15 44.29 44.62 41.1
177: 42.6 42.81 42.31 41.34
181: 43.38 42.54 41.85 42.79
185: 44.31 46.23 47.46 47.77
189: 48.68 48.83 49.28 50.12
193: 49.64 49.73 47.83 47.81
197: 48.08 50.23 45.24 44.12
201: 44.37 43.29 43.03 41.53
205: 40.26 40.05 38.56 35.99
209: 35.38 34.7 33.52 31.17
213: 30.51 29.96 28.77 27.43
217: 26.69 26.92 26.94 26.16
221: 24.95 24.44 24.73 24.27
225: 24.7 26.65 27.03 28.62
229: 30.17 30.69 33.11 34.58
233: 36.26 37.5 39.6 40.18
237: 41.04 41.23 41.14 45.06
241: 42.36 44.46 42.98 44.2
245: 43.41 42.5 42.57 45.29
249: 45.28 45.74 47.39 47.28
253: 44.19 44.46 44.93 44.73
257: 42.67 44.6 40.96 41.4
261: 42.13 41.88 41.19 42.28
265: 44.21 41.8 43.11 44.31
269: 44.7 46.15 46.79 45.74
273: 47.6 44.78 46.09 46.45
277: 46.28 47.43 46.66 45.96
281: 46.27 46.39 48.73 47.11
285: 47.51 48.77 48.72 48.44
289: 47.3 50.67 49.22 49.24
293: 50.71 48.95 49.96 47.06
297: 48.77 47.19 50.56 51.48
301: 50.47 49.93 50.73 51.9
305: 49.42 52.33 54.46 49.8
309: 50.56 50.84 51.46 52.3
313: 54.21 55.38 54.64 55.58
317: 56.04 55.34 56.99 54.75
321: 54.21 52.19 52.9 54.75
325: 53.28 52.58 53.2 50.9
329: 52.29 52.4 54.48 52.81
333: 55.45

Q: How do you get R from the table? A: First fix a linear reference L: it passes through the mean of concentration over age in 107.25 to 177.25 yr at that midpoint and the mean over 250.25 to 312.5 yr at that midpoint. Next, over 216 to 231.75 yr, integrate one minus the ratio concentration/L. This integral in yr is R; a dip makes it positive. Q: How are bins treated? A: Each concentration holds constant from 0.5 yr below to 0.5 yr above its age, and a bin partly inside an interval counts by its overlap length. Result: 6.4 yr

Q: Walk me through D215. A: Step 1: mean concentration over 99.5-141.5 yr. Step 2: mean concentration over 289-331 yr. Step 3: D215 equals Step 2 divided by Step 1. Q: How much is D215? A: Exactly 1.2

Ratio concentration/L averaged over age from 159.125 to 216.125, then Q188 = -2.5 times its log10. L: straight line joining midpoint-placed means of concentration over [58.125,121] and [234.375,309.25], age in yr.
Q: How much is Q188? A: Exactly 0.05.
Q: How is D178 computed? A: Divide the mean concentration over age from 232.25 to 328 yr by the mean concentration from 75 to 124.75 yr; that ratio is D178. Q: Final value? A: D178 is 1.1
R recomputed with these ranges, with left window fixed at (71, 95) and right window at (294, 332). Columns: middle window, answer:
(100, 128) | 2.63 yr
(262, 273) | 1.42 yr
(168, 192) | 1.48 yr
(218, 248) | 8.82 yr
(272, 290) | 1.40 yr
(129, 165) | 0.88 yr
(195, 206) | 0.80 yr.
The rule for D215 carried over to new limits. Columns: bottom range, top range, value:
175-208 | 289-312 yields 1.12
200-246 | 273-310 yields 1.40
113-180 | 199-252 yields 0.82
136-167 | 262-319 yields 1.09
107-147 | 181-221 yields 0.92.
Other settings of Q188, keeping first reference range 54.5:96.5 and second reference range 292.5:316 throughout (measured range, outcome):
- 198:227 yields 0.41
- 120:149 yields 0.01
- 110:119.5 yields 0.12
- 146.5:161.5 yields 0.06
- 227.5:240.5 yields 0.31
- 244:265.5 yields 0.14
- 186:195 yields -0.03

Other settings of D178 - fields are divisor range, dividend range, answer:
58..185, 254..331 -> 1.12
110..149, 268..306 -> 1.09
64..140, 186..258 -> 0.90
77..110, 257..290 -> 1.07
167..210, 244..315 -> 1.07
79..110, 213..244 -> 0.78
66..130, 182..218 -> 0.97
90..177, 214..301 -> 0.96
